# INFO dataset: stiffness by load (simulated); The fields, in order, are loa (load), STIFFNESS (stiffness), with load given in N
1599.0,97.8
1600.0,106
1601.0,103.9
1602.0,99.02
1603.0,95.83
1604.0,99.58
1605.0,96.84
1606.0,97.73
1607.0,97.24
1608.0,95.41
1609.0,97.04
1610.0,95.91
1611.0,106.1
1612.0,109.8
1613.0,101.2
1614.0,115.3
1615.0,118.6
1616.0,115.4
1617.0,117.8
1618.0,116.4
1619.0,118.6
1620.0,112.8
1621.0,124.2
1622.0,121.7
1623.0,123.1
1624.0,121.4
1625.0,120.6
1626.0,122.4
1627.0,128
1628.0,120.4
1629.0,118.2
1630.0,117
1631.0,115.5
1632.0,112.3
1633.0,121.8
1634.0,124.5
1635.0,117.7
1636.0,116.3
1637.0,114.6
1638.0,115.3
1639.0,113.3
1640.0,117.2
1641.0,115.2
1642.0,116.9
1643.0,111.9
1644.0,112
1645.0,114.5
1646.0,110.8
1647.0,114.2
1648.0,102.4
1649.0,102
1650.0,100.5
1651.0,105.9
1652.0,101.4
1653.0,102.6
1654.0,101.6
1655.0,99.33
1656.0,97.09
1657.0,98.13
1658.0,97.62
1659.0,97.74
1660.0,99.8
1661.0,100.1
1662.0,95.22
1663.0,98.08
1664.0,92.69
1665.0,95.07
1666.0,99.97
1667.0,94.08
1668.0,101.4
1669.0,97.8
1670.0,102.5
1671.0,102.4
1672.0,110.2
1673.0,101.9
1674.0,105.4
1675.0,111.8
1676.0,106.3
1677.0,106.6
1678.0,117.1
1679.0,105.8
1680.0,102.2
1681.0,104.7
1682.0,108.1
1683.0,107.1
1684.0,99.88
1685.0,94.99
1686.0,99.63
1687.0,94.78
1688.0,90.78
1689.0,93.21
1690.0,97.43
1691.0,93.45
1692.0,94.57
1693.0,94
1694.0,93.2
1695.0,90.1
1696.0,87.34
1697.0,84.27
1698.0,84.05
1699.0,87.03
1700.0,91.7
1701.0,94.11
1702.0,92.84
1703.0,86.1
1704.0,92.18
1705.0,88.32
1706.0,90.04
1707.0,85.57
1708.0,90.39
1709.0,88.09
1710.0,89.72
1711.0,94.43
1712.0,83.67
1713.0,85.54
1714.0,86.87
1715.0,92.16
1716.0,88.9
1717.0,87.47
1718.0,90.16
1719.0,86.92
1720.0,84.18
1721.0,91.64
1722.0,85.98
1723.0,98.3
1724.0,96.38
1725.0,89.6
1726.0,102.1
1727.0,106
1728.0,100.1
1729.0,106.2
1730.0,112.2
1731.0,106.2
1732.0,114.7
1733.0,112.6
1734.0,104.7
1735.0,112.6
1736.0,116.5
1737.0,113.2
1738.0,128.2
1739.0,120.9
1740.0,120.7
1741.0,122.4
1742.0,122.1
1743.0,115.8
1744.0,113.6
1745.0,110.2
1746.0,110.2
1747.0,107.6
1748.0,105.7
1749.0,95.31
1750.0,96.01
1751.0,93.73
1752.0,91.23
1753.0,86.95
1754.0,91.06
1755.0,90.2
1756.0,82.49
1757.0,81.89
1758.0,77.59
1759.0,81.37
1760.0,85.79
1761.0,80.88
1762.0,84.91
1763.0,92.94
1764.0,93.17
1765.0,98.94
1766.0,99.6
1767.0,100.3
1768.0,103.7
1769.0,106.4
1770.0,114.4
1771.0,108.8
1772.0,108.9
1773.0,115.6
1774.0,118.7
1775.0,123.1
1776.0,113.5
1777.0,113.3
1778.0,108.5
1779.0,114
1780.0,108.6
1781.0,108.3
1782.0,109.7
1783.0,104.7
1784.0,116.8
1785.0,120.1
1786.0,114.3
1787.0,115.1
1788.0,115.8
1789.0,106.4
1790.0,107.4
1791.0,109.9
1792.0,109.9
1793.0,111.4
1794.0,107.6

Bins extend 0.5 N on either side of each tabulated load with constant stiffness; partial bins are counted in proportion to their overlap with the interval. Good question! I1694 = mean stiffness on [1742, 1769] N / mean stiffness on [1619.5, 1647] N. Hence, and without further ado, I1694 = 0.81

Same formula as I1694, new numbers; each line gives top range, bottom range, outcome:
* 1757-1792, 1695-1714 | 1.19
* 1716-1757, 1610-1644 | 0.88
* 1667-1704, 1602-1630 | 0.88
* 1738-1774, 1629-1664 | 0.93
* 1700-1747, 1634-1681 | 0.95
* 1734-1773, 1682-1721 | 1.12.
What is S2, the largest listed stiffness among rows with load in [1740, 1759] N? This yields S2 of 122.4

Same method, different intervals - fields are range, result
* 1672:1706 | 117.1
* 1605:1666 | 128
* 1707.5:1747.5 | 128.2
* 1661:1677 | 111.8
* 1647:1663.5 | 114.2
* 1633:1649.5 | 124.5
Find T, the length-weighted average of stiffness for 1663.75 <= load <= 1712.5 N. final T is 96.3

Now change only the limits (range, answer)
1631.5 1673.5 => 106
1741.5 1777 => 100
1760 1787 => 107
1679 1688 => 101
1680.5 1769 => 96.9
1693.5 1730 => 91.2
